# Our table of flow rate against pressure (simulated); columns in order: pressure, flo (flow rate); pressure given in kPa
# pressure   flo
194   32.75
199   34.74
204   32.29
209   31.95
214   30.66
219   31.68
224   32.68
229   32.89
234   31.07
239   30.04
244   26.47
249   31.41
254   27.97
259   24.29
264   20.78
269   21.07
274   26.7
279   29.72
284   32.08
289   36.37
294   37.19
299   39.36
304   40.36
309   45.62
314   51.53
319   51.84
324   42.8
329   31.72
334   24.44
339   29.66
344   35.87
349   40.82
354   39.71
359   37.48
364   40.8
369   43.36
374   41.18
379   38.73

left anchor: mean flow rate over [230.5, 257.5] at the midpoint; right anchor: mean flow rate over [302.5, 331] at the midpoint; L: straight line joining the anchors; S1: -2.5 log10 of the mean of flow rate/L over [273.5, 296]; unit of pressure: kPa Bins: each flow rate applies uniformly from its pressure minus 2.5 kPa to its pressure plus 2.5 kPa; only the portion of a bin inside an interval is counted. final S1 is 0.15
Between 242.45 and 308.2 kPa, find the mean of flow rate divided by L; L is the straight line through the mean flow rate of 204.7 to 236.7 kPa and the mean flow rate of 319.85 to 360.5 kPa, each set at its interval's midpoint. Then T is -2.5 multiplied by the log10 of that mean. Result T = 0.10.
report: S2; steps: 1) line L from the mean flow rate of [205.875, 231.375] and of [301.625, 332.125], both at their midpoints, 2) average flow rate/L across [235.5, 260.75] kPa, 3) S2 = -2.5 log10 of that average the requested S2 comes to 0.24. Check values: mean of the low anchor 32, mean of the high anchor 43.6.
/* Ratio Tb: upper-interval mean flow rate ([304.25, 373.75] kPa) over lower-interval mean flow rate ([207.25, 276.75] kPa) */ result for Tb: 1.39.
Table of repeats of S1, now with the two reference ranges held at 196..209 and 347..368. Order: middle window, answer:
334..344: 0.29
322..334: 0.13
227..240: 0.10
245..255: 0.19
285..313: -0.07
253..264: 0.40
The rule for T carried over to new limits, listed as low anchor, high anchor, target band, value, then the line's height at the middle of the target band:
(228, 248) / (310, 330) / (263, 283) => 0.401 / 36.6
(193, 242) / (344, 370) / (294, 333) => -0.132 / 37.4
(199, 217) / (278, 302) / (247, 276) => 0.330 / 34.2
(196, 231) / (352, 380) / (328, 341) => 0.342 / 38.7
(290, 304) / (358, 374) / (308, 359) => 0.016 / 39.8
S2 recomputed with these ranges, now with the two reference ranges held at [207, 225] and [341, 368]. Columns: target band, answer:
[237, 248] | 0.16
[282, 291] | 0.04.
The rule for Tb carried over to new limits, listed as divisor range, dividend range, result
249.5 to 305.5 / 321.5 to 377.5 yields 1.22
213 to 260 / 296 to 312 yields 1.39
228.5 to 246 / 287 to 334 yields 1.37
